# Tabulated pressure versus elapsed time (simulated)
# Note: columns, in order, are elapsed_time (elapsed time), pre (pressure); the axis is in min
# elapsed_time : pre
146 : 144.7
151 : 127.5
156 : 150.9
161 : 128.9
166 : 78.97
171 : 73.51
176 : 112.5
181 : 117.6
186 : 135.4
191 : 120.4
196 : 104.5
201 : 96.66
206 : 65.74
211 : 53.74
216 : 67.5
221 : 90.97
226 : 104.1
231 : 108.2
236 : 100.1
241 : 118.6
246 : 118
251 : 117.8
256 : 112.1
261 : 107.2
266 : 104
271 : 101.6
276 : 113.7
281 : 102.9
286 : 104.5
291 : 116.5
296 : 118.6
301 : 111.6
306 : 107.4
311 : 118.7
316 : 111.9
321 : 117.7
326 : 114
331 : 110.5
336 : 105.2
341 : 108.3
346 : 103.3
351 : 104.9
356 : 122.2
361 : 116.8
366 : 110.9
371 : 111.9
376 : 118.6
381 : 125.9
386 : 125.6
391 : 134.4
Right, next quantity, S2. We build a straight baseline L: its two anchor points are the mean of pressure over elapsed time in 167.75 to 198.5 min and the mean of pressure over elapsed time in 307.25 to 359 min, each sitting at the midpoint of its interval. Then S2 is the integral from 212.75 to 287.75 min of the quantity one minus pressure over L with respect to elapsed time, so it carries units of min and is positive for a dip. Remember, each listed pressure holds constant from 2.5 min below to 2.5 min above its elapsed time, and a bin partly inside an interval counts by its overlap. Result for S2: 4.4 min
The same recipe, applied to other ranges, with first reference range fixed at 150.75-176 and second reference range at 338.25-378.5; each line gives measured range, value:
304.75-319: -0.20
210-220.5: 4.13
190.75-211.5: 4.28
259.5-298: 1.02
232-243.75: 0.19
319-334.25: -0.23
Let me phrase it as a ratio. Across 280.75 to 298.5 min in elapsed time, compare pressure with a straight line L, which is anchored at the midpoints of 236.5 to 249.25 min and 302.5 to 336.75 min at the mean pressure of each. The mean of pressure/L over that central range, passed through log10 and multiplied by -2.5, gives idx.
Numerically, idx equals 0.02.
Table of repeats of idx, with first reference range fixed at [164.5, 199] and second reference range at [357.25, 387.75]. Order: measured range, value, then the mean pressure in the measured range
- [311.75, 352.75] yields 0.056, 110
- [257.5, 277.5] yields 0.054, 107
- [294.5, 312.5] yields 0.005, 114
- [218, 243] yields 0.065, 103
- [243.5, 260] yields -0.040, 115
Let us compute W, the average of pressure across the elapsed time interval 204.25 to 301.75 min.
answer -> 102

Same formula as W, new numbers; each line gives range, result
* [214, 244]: 99.1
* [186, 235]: 92.8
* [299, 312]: 112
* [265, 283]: 106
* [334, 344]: 107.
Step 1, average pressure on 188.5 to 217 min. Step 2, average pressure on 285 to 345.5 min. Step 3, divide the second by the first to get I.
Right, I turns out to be 1.3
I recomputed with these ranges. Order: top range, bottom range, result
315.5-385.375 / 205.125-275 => 1.15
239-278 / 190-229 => 1.28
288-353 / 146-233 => 1.08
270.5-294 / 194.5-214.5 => 1.39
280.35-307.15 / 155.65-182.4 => 1.04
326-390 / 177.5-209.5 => 1.08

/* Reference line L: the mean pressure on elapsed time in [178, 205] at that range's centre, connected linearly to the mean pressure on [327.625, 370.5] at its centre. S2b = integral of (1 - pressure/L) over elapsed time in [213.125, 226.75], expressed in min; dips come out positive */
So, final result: 3.3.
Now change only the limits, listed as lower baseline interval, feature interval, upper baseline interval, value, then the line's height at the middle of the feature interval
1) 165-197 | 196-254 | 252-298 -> 7.00 min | 108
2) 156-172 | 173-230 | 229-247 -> 5.43 min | 108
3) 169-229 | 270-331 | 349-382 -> -2.28 min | 108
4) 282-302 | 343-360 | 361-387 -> 0.84 min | 116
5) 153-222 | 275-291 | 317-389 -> 0.05 min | 108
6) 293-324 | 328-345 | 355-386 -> 1.22 min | 116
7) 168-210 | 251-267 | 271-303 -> -0.27 min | 108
